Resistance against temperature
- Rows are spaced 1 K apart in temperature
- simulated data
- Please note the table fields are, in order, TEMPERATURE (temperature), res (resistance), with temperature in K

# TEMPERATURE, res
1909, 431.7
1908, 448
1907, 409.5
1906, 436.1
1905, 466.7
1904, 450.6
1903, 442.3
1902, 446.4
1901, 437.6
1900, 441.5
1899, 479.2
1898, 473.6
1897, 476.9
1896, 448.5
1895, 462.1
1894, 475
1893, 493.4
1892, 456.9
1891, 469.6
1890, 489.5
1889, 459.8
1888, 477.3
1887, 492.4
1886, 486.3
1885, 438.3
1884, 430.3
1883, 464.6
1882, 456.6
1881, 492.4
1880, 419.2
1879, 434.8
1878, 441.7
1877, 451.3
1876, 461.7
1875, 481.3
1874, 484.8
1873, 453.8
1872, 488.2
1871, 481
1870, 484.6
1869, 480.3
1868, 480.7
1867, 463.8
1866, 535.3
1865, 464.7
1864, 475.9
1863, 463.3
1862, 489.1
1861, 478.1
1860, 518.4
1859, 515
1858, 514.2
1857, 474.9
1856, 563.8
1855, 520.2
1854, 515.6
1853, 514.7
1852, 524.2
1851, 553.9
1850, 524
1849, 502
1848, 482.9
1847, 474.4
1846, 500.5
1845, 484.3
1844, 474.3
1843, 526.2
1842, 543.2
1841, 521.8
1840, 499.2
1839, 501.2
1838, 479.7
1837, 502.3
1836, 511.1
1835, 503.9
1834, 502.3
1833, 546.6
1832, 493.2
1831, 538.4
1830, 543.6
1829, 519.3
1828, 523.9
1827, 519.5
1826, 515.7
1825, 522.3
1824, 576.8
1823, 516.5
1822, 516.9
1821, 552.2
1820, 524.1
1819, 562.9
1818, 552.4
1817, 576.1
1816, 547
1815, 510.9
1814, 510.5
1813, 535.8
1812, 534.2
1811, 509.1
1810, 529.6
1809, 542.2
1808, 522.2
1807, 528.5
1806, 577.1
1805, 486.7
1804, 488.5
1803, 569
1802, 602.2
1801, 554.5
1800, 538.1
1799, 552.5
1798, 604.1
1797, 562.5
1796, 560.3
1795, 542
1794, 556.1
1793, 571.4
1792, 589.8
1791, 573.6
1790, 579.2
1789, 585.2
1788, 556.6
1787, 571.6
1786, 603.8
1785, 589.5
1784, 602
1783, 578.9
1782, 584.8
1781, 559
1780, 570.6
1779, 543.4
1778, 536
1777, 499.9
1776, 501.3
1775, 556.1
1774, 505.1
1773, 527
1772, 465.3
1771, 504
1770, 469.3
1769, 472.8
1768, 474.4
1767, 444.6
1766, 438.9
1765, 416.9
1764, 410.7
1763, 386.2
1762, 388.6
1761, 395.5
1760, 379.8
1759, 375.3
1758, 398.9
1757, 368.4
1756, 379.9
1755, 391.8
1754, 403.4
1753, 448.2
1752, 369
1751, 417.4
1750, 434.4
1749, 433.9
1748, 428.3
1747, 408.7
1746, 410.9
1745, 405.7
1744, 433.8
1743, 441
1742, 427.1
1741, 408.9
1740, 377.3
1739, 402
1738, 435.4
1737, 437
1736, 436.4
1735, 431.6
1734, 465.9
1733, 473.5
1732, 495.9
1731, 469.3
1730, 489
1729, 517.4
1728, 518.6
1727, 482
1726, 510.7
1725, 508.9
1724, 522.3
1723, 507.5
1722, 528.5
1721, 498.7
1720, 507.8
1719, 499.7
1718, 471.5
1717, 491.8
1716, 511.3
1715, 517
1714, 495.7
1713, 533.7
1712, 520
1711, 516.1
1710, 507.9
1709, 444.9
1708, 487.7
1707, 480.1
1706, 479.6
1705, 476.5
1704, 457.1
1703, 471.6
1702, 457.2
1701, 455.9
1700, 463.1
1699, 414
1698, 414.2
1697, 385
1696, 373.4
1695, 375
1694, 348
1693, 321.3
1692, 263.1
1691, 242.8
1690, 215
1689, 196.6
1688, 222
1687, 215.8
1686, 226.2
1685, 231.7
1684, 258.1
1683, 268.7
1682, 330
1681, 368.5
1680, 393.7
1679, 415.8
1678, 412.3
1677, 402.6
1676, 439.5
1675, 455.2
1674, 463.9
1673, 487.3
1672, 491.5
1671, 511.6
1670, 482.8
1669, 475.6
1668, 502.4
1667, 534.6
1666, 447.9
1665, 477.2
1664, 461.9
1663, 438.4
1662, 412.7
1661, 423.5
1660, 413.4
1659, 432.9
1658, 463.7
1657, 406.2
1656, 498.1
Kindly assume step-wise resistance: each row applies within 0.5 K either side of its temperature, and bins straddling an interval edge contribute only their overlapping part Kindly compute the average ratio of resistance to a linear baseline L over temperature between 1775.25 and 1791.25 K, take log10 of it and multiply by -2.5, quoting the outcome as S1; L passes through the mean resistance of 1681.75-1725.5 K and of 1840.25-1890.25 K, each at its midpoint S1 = -0.25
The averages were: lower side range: 412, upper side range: 487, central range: 564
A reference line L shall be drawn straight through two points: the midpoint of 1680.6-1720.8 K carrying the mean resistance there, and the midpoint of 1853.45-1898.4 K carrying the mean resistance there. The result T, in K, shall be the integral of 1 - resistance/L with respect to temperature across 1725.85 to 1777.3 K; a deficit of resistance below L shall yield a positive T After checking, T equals -2.4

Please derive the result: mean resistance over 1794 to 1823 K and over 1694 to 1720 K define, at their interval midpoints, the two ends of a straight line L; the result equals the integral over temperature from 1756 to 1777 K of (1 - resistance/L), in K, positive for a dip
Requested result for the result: 2.8 K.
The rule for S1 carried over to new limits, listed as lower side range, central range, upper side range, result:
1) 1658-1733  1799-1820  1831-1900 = -0.15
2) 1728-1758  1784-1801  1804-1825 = -0.14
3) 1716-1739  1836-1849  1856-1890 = -0.05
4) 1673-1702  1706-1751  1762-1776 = -0.17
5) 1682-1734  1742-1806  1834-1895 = -0.09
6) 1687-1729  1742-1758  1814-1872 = 0.13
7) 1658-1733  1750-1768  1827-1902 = 0.13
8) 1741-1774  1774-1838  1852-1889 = -0.21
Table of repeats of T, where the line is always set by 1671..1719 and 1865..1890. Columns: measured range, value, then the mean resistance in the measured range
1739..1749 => 0.12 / 416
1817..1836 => -3.36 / 530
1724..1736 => -2.04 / 487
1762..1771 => -0.23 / 440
